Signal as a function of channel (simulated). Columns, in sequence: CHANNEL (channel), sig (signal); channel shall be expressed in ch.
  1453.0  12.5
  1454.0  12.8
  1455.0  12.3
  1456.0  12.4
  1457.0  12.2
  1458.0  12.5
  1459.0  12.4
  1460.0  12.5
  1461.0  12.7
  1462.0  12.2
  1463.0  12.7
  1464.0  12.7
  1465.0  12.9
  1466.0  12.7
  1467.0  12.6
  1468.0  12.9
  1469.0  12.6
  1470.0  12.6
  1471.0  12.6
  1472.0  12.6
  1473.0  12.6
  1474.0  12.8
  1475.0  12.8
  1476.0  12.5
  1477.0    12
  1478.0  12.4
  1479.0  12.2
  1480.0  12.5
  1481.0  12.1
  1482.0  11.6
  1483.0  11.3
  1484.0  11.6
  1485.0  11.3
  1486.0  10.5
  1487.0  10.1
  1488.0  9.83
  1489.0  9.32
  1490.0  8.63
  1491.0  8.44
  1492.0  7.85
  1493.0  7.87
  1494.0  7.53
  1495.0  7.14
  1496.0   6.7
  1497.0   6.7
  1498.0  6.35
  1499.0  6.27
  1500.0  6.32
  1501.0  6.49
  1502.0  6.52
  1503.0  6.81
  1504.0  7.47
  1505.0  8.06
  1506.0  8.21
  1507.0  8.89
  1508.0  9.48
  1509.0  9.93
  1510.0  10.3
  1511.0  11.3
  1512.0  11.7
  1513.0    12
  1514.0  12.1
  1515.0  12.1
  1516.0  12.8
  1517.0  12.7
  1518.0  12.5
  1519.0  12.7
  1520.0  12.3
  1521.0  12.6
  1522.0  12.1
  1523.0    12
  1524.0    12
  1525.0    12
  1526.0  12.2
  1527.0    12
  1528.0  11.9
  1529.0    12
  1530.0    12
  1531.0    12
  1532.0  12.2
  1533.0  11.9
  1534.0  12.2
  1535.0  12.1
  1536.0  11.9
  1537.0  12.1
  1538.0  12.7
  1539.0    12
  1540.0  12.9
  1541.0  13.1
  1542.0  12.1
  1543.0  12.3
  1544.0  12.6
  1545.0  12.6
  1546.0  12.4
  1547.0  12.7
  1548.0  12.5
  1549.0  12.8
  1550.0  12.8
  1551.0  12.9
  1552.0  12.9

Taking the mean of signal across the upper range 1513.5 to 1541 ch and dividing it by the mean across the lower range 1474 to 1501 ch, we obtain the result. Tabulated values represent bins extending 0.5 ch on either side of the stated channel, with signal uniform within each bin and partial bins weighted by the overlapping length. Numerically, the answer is 1.26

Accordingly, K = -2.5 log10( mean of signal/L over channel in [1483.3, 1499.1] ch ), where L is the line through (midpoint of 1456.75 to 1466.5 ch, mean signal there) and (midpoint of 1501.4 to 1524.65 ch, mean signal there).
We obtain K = 0.32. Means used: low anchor 12.6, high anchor 10.7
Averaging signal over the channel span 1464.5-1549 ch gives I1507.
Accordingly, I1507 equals 11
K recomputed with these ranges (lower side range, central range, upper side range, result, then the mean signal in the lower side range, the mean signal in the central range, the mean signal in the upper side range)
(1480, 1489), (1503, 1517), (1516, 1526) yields 0.16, 11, 10.3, 12.3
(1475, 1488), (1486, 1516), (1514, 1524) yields 0.35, 11.6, 8.74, 12.4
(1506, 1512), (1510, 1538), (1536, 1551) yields -0.10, 9.98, 12.1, 12.5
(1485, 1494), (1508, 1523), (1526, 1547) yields -0.10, 9.11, 11.9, 12.3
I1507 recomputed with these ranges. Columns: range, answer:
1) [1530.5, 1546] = 12.3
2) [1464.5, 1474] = 12.7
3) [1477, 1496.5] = 10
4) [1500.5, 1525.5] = 10.6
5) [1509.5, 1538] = 12.1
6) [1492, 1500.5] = 6.92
